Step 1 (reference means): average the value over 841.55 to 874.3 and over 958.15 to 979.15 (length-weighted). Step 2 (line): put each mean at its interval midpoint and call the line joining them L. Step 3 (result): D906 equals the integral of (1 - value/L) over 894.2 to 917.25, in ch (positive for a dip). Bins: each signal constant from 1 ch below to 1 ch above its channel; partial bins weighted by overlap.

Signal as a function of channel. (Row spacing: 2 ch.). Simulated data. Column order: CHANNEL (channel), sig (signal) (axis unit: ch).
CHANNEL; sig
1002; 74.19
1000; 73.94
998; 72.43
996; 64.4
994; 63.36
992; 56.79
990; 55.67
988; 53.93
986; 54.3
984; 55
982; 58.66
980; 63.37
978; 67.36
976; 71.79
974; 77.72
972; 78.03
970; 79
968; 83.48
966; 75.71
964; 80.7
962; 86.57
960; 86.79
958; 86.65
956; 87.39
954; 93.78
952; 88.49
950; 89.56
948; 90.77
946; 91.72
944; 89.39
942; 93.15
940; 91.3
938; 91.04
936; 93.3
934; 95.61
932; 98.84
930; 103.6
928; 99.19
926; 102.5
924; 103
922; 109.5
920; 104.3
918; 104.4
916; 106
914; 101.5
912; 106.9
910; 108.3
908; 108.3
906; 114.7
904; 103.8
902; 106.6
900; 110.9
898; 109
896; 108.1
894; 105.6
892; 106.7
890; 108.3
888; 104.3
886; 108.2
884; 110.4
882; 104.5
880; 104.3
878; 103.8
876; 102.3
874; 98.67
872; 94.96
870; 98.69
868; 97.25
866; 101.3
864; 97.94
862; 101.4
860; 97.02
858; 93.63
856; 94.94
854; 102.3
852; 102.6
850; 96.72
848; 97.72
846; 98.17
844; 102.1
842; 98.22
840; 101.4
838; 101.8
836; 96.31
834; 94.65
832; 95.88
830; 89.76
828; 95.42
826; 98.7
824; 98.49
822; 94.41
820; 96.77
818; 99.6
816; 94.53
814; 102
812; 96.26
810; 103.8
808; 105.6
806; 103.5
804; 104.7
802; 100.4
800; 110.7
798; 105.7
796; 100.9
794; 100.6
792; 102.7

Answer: -4.5 ch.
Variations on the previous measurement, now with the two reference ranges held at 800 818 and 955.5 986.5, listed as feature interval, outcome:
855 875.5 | -1.19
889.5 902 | -2.97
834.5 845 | -0.34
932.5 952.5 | -3.09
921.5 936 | -3.40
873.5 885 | -1.82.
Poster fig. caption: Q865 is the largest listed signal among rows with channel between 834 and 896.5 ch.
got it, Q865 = 110.4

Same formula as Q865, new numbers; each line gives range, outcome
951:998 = 93.78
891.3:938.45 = 114.7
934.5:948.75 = 93.3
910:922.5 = 109.5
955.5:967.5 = 87.39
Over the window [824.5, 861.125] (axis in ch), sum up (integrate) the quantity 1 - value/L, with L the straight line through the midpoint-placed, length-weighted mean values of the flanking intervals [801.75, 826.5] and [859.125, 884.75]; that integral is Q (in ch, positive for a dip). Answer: 1.0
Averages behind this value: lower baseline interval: 99.9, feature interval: 97.7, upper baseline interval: 101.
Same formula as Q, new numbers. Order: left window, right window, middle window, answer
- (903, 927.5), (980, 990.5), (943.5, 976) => -4.7 ch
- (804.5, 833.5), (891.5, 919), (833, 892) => 1.3 ch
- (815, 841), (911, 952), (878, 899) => -2.0 ch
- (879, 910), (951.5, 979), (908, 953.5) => -2.0 ch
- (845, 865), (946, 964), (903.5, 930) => -3.8 ch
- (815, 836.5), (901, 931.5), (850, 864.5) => 0.1 ch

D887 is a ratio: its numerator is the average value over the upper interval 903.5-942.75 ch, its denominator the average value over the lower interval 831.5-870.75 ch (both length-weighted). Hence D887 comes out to 1.04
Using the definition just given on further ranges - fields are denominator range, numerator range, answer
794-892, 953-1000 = 0.72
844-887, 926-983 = 0.85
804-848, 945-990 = 0.78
